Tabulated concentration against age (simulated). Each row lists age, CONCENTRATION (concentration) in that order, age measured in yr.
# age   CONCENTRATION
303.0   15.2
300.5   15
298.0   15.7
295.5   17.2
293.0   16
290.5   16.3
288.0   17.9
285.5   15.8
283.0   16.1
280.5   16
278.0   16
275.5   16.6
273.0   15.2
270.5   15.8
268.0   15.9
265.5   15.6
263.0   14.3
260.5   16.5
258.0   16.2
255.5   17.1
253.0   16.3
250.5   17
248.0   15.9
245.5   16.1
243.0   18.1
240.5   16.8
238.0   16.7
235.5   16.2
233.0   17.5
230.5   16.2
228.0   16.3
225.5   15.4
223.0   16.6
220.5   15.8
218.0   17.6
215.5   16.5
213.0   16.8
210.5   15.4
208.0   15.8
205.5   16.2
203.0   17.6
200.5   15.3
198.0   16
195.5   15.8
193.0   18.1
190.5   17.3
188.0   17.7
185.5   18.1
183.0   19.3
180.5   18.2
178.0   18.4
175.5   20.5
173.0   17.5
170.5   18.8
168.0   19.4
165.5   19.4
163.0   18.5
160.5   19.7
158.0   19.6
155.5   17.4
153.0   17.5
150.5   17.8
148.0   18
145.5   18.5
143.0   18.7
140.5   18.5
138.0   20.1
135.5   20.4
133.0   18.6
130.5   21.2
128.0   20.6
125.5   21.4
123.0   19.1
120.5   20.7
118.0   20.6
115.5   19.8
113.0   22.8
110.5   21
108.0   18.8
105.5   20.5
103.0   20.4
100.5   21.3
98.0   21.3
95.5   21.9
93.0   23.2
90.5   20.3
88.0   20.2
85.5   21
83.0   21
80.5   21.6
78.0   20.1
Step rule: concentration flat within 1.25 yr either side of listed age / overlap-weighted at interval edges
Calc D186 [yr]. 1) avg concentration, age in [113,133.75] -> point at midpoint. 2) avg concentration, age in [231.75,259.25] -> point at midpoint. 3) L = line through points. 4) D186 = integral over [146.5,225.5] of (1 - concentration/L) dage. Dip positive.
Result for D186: 4.02 yr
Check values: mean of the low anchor 20.4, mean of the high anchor 16.7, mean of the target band 17.6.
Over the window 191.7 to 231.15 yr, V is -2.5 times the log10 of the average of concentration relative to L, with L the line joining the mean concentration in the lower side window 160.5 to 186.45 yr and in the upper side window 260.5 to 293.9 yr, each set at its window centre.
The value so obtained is 0.09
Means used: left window 18.9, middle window 16.3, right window 16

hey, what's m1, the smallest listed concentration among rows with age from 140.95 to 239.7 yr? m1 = 15.3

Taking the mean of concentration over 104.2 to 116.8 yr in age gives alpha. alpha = 20.6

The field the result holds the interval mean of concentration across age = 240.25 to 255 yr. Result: 16.7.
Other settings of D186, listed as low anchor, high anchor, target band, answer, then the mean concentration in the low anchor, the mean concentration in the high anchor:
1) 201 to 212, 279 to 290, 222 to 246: -0.48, 16.2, 16.4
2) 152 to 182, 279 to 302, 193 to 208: 1.46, 18.8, 16.2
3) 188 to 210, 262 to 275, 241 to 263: -1.13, 16.5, 15.5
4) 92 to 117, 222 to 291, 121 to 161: 1.45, 21.1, 16.3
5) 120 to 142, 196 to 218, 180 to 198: -0.50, 20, 16.3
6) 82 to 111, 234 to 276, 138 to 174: 1.07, 20.9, 16.3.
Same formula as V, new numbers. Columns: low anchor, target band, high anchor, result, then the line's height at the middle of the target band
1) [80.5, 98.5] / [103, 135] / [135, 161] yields -0.02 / 20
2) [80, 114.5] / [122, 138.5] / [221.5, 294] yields -0.01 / 20.1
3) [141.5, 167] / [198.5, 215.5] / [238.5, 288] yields 0.08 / 17.4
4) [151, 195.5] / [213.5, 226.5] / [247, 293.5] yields 0.06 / 17.3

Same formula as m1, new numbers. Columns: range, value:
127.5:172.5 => 17.4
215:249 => 15.4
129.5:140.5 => 18.5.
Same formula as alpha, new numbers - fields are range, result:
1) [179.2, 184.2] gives 18.7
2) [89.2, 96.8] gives 21.8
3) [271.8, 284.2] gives 16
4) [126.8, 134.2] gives 20.1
